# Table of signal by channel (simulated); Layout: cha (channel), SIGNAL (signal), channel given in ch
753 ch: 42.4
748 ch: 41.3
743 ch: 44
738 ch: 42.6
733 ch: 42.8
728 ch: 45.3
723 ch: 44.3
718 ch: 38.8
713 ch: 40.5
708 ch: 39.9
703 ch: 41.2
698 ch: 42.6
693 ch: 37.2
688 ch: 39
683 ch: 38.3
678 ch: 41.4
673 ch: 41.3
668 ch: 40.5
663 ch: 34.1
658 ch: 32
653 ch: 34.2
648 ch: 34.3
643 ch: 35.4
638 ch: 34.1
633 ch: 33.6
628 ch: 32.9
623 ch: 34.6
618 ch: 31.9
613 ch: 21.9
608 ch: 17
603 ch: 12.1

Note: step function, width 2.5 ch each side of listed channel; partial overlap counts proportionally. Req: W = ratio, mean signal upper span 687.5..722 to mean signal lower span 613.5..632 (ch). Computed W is 1.3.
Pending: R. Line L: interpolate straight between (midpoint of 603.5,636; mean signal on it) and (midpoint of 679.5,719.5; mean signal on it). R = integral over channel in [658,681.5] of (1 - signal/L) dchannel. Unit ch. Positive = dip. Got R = -2.1 ch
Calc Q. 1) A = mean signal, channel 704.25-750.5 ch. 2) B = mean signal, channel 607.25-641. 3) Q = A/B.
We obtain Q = 1.40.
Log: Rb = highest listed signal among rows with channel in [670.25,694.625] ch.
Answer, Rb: 41.4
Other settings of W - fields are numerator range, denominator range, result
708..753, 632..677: 1.18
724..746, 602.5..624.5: 1.82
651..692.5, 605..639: 1.30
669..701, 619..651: 1.18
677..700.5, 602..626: 1.62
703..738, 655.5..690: 1.10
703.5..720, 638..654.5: 1.16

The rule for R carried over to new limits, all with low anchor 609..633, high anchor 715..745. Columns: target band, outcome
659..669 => -0.3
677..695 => -0.6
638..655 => -0.9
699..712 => -0.3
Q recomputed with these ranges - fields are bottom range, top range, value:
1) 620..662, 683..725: 1.19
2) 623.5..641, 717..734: 1.28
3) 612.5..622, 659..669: 1.24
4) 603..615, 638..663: 1.91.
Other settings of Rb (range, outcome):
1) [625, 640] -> 34.1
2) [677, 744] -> 45.3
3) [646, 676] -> 41.3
